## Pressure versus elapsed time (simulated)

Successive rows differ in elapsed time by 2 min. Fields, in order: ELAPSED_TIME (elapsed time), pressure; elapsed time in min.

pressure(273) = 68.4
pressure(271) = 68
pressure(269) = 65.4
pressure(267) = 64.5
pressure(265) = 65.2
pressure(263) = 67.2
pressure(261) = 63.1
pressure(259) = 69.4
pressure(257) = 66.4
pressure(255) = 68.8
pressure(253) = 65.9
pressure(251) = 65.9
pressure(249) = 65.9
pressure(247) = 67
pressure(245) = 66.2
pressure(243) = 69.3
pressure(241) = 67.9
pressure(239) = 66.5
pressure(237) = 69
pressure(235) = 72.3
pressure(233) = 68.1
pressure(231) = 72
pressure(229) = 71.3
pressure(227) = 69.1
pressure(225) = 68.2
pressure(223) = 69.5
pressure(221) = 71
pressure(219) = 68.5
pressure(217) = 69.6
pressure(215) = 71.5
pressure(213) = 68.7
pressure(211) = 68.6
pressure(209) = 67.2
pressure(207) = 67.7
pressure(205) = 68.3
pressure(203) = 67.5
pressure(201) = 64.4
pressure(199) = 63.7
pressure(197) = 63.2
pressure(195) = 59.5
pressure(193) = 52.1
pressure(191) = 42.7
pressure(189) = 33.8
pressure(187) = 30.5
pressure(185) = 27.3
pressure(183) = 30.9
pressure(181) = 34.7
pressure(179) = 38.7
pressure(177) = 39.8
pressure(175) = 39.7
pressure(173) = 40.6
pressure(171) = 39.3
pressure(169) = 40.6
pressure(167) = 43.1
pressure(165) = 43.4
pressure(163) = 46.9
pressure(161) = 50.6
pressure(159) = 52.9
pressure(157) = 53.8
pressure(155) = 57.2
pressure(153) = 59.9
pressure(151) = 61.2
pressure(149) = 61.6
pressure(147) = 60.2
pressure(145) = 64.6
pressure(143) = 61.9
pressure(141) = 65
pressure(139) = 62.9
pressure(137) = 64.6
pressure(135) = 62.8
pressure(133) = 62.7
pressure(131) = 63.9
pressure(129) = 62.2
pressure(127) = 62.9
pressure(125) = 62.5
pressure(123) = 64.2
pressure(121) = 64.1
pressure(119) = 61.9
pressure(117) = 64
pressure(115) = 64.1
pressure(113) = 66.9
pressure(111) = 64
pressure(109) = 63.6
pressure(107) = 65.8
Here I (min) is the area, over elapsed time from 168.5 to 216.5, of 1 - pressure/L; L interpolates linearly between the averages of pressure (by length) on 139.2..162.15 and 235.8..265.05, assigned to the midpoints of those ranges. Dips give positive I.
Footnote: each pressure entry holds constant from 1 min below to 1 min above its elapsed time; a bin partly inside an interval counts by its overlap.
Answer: 8.8 min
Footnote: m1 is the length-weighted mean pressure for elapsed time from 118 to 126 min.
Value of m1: 63.2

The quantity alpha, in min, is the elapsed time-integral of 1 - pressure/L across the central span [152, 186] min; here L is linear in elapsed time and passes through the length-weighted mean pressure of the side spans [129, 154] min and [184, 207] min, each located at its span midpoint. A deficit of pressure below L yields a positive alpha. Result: 8.5 min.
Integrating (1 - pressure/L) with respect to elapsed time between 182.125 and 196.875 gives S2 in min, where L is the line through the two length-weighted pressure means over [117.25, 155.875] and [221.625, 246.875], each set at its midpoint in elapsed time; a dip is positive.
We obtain 5.6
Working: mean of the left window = 62.5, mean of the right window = 69.1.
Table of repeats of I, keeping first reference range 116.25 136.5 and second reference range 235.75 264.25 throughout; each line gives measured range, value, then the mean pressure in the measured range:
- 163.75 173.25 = 3.4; 41.6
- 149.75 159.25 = 1.0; 57.4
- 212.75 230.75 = -1.0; 69.8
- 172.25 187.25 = 6.8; 35.4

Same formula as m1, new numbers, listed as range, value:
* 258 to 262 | 66.2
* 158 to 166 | 48.5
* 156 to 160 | 53.3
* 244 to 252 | 66.2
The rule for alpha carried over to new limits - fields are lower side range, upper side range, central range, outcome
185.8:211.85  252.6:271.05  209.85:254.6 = -4.8 min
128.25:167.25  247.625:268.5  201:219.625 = -1.7 min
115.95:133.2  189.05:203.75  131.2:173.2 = 3.8 min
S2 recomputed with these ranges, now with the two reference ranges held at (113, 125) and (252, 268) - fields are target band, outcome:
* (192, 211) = 0.4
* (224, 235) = -0.7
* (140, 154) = 0.5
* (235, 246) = -0.4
